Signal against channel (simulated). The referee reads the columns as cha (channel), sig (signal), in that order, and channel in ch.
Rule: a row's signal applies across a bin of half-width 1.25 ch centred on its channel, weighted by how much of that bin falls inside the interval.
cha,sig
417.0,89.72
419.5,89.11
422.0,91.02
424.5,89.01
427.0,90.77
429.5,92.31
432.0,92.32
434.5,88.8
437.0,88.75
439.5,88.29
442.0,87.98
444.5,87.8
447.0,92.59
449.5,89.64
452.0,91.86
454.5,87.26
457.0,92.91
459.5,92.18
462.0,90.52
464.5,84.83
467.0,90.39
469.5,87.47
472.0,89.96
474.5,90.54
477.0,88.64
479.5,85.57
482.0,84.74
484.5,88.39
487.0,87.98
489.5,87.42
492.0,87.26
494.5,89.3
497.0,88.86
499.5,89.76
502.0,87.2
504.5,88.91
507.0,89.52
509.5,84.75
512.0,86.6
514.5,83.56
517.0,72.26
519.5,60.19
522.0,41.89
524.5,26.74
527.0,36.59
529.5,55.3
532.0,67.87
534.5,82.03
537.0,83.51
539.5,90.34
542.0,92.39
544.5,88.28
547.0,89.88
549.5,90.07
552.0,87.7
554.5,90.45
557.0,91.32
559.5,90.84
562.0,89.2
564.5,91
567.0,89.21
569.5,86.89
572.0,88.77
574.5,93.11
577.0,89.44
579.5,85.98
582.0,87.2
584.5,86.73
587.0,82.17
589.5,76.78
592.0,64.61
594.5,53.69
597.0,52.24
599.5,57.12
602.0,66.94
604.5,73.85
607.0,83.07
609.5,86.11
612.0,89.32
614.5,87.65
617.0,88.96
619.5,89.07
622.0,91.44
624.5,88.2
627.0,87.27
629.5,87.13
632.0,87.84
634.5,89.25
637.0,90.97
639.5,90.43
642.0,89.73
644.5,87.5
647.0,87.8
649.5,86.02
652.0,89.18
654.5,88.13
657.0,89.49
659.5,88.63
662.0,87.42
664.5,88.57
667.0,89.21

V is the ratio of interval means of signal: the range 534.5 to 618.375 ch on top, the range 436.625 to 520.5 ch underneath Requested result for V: 1.0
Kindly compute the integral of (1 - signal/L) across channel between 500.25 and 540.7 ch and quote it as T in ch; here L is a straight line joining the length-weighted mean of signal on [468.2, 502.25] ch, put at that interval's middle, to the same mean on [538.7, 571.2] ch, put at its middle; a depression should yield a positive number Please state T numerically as 8.0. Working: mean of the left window 88.1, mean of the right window 89.8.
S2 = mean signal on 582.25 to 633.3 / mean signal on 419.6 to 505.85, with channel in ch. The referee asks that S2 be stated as 0.9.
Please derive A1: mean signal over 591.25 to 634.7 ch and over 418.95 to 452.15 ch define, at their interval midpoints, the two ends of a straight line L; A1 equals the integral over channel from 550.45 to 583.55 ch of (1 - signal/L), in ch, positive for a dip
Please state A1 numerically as -3.0 ch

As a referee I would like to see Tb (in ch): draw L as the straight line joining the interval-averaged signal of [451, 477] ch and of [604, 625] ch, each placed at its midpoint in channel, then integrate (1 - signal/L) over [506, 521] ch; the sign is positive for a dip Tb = 1.7 ch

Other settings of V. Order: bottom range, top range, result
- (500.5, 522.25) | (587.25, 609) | 0.85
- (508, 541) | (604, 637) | 1.30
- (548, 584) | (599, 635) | 0.94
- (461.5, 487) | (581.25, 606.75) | 0.80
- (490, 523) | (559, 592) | 1.07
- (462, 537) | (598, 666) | 1.08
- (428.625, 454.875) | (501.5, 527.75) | 0.77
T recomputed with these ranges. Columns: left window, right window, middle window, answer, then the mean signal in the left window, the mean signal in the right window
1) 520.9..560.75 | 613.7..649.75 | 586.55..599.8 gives 3.0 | 75.5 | 88.7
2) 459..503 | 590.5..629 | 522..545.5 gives 4.5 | 88.3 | 77.5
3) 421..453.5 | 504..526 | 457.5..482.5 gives -2.3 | 90.1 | 69.5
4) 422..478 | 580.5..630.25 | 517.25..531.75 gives 6.3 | 89.8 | 78.9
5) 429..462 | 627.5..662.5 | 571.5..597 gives 2.8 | 90.2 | 88.5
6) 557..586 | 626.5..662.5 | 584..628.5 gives 5.4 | 89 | 88.5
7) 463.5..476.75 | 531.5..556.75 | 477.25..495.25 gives 0.2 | 88.7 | 87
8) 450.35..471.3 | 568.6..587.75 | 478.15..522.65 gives 3.0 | 89.7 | 87.7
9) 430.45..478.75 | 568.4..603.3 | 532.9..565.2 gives -3.5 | 89.6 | 76.5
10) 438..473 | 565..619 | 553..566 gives -1.3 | 89.5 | 79.8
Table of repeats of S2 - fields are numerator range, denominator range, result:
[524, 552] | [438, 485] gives 0.84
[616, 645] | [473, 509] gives 1.01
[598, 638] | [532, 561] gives 0.95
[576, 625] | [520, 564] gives 1.04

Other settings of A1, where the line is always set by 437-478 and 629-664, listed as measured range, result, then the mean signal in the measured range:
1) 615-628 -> 0.0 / 88.9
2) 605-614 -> 0.4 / 85.3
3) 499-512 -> 0.2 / 87.8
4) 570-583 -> 0.0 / 88.8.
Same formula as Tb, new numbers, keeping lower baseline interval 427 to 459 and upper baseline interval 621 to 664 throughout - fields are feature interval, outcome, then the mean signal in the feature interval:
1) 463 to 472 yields 0.20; 88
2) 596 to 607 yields 2.94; 65.1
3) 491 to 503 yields 0.16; 88.5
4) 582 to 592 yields 0.97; 80.4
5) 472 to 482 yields 0.20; 88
